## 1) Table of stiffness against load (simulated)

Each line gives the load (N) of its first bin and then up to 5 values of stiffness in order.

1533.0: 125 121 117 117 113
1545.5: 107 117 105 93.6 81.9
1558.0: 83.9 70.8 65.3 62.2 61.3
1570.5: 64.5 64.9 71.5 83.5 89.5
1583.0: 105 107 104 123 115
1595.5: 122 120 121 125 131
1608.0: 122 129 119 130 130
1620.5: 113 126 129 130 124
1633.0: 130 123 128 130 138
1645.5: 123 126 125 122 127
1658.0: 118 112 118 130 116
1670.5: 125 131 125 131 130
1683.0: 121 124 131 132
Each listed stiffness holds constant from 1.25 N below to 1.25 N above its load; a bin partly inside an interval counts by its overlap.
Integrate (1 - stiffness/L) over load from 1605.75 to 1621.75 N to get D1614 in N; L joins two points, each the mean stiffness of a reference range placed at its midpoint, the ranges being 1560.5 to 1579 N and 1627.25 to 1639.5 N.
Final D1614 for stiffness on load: -2.4 N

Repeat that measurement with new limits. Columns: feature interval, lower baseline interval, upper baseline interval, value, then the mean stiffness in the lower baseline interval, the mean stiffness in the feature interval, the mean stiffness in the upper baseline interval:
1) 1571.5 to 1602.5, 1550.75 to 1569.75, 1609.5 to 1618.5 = -0.2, 75.5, 102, 127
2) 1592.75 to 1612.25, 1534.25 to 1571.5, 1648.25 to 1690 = -3.2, 92.2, 123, 124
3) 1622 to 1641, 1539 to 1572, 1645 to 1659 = -1.9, 87.9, 127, 124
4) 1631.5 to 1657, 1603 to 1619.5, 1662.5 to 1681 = -0.2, 126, 127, 126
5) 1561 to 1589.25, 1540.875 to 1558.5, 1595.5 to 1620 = 8.2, 102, 79.6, 125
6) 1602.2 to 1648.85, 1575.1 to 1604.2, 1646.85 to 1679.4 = -4.4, 108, 127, 124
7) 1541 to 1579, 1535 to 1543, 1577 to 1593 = 9.5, 117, 83.7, 103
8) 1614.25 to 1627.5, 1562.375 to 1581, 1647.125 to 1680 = -3.7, 69.7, 126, 124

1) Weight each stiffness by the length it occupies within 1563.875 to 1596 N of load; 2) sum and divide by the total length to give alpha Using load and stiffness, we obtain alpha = 89.2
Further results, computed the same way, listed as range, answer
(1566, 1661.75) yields 114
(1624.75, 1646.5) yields 128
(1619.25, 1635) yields 125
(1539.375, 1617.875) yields 101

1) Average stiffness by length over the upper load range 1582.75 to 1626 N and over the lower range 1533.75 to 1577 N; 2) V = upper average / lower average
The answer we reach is 1.35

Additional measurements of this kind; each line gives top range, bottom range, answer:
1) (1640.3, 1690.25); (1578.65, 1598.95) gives 1.14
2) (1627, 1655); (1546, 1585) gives 1.54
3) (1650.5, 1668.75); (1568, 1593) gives 1.34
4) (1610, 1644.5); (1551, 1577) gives 1.74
